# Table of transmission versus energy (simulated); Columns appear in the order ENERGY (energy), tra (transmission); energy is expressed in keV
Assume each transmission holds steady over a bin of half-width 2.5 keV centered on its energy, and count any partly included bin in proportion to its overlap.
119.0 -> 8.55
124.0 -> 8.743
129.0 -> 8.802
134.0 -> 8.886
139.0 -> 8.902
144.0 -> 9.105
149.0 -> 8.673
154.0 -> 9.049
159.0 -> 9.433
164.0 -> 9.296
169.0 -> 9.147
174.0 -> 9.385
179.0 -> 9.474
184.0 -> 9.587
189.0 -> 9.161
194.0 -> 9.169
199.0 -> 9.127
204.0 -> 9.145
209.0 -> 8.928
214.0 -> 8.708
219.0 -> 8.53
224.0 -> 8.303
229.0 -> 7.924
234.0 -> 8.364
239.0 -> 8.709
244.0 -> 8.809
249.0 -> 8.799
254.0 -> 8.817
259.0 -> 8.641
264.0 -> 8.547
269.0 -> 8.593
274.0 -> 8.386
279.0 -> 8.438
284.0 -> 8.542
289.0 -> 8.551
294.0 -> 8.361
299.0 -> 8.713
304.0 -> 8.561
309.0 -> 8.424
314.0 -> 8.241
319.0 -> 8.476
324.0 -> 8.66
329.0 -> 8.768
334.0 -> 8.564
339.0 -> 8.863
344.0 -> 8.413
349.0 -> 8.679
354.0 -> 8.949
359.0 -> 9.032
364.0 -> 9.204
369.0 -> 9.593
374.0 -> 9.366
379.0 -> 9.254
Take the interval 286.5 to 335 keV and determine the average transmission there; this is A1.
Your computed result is 8.53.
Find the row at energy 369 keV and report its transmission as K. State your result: 9.593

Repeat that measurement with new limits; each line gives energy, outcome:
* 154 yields 9.049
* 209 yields 8.928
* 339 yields 8.863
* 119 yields 8.55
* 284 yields 8.542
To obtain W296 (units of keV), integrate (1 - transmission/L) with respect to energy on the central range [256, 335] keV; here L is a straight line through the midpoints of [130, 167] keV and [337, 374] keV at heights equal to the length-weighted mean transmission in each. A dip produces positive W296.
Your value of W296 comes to 4.16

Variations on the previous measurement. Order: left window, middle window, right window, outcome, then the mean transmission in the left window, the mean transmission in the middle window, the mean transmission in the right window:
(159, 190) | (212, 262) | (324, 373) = 3.44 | 9.36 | 8.56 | 8.9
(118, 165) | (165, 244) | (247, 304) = -1.26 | 8.95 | 8.91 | 8.58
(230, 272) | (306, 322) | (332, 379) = 0.81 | 8.63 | 8.39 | 8.98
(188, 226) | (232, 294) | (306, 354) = 1.09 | 8.88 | 8.59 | 8.59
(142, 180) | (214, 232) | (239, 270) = 1.12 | 9.19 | 8.32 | 8.71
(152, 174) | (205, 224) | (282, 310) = 0.58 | 9.25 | 8.7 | 8.53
